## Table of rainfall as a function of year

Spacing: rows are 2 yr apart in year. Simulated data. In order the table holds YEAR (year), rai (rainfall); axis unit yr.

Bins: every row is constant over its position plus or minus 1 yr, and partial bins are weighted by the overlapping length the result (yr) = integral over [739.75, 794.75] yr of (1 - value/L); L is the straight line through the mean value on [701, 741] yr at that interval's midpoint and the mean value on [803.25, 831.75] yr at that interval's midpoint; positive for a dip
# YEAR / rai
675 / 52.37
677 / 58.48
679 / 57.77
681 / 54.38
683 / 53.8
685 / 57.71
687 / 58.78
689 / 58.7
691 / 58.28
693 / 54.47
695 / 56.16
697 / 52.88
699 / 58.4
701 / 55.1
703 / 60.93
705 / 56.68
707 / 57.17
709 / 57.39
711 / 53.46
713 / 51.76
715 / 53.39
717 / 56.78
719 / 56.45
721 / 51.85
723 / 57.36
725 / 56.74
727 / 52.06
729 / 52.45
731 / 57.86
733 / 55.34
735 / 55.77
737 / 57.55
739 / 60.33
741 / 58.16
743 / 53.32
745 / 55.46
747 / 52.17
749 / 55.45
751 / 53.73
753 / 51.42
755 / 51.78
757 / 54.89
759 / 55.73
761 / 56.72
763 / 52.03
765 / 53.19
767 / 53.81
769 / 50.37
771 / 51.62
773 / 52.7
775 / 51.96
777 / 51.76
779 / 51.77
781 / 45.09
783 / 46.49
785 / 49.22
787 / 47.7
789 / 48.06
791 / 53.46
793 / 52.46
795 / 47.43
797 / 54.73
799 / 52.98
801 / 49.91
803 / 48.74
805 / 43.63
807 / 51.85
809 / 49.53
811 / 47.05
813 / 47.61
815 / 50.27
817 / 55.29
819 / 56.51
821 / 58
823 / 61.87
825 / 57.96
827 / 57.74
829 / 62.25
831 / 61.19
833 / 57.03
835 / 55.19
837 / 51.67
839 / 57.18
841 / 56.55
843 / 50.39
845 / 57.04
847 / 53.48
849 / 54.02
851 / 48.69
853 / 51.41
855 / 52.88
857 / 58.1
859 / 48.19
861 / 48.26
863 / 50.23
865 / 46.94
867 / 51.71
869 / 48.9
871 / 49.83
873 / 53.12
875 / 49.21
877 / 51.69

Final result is 2.8 yr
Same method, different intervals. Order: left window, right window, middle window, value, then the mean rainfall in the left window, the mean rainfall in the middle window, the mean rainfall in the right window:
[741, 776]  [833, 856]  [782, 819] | 2.47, 53.5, 50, 53.7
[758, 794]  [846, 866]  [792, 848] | -2.73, 51.3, 53.8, 51.2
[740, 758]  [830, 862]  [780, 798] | 1.52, 54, 49.4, 53.8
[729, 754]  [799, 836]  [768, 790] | 2.01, 55.4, 49.7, 54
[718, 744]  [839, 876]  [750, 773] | 0.68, 55.8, 53.2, 51.8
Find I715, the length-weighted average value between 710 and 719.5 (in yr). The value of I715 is 54.3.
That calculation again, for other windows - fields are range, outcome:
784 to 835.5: 53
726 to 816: 52.1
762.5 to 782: 51.4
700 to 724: 55.7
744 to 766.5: 53.9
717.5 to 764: 55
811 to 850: 55.6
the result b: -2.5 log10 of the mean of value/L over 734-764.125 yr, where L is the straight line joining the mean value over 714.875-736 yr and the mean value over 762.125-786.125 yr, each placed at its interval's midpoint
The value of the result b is -0.04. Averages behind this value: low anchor 55.2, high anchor 50.8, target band 55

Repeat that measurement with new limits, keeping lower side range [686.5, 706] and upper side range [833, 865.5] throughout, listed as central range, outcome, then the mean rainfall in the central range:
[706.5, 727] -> 0.03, 55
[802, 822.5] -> 0.05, 51.1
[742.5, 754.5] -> 0.04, 53.5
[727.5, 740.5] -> -0.01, 56.4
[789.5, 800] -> 0.05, 52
